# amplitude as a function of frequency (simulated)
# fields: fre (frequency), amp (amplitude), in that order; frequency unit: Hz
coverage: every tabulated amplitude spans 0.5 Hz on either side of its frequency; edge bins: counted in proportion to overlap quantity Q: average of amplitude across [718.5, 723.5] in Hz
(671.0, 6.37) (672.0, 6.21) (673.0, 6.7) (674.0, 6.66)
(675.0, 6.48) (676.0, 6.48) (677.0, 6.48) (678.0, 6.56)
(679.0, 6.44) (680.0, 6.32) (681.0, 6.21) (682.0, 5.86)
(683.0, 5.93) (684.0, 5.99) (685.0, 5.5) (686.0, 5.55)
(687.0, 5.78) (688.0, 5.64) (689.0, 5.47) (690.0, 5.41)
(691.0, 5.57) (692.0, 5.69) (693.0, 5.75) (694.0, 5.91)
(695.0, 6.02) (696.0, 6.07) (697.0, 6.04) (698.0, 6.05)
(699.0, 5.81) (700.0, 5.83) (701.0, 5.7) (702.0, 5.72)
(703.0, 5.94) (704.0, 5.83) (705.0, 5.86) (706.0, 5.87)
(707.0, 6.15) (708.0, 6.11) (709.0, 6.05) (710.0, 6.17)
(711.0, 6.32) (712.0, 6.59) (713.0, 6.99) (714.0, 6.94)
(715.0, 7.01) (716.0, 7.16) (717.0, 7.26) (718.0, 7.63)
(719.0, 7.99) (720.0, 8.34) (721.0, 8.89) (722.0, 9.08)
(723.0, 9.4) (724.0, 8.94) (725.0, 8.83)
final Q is 8.74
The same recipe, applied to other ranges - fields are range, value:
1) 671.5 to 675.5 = 6.51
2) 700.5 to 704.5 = 5.8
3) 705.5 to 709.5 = 6.05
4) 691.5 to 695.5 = 5.84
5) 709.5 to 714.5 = 6.6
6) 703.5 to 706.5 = 5.85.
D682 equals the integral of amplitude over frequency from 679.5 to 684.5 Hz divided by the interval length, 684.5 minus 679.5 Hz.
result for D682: 6.06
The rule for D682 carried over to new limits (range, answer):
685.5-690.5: 5.57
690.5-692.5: 5.63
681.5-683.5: 5.89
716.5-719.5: 7.63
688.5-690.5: 5.44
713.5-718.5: 7.2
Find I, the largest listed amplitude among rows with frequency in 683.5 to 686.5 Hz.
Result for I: 5.99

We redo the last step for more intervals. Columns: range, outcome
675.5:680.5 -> 6.56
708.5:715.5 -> 7.01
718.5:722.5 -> 9.08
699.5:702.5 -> 5.83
